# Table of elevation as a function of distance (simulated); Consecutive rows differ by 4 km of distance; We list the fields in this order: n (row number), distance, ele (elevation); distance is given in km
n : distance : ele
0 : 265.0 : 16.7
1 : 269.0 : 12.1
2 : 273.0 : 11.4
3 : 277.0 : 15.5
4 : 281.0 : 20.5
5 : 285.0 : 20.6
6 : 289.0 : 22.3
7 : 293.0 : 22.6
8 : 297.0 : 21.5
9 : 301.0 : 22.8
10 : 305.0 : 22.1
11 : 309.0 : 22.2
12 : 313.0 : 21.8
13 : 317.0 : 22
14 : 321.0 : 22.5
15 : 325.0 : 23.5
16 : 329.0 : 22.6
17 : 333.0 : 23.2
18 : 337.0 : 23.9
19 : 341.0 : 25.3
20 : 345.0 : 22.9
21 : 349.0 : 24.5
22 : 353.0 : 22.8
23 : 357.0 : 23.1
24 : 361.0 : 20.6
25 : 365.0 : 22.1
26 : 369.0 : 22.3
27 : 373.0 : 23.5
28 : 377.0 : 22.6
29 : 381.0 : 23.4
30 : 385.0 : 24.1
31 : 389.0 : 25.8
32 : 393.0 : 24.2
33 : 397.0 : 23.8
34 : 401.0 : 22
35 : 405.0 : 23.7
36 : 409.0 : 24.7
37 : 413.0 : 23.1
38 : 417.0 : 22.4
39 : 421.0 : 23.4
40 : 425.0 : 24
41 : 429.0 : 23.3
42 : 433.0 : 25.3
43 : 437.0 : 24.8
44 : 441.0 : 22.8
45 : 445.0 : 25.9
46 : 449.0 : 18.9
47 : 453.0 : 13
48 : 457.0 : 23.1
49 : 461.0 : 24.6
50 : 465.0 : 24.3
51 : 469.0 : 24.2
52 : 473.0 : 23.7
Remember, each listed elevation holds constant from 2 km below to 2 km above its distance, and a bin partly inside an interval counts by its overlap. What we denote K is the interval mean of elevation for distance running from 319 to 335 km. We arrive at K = 22.9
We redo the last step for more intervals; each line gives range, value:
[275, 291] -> 19.7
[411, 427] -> 23.2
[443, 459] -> 20.2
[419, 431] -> 23.6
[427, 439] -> 24.5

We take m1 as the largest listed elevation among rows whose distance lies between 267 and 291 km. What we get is 22.3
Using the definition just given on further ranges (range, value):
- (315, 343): 25.3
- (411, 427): 24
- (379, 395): 25.8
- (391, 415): 24.7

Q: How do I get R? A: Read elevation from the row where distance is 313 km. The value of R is 21.8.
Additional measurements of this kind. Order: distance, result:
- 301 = 22.8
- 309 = 22.2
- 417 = 22.4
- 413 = 23.1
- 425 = 24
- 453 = 13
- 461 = 24.6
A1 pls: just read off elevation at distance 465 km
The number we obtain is 24.3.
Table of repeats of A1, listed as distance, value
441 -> 22.8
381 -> 23.4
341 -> 25.3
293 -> 22.6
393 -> 24.2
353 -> 22.8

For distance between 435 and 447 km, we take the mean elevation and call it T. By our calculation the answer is 24.5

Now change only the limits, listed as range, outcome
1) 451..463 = 20.2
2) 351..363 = 22.2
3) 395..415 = 23.5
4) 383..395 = 24.7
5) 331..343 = 24.1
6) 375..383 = 23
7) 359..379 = 22.2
